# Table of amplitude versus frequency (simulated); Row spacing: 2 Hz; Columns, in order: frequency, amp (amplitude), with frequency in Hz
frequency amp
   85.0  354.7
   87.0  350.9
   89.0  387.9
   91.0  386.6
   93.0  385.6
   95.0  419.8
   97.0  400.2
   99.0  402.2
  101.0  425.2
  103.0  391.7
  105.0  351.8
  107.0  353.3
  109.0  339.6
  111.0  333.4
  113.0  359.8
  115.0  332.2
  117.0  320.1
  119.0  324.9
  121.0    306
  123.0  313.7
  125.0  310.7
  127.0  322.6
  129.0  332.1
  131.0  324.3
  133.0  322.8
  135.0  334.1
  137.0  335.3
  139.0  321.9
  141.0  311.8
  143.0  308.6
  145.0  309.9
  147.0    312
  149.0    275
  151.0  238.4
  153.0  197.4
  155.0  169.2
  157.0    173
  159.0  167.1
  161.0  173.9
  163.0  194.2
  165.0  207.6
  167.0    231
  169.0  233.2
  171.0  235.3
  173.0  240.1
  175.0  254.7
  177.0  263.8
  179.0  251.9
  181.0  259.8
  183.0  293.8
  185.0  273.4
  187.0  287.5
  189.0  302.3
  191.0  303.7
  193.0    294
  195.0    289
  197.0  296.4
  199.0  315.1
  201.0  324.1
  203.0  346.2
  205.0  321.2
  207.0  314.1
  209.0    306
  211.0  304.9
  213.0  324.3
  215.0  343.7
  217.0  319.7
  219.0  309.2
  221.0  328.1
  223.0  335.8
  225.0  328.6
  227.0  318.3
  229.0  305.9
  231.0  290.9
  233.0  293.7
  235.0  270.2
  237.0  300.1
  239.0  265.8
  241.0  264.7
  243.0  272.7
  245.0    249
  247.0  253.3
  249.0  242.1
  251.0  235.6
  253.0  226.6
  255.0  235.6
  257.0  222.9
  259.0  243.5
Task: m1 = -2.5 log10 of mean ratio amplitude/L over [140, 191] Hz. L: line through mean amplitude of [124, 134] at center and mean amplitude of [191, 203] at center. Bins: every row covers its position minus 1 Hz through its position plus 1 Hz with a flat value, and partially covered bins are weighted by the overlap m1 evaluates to 0.26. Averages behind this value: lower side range 322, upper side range 307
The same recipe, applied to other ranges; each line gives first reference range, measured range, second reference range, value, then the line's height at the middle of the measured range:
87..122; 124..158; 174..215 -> 0.18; 338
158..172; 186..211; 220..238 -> -0.19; 259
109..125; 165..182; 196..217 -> 0.30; 322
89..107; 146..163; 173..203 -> 0.47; 326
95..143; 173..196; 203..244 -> 0.15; 320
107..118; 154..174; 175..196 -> 0.42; 298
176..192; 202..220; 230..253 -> -0.18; 273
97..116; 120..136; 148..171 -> -0.07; 302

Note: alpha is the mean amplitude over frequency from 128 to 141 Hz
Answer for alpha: 327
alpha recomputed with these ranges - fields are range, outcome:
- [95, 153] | 332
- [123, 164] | 273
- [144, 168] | 221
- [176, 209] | 296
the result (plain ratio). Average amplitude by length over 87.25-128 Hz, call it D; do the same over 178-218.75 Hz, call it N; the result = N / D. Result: 0.85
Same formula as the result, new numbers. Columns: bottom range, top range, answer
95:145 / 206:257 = 0.84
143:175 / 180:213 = 1.33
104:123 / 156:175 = 0.62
